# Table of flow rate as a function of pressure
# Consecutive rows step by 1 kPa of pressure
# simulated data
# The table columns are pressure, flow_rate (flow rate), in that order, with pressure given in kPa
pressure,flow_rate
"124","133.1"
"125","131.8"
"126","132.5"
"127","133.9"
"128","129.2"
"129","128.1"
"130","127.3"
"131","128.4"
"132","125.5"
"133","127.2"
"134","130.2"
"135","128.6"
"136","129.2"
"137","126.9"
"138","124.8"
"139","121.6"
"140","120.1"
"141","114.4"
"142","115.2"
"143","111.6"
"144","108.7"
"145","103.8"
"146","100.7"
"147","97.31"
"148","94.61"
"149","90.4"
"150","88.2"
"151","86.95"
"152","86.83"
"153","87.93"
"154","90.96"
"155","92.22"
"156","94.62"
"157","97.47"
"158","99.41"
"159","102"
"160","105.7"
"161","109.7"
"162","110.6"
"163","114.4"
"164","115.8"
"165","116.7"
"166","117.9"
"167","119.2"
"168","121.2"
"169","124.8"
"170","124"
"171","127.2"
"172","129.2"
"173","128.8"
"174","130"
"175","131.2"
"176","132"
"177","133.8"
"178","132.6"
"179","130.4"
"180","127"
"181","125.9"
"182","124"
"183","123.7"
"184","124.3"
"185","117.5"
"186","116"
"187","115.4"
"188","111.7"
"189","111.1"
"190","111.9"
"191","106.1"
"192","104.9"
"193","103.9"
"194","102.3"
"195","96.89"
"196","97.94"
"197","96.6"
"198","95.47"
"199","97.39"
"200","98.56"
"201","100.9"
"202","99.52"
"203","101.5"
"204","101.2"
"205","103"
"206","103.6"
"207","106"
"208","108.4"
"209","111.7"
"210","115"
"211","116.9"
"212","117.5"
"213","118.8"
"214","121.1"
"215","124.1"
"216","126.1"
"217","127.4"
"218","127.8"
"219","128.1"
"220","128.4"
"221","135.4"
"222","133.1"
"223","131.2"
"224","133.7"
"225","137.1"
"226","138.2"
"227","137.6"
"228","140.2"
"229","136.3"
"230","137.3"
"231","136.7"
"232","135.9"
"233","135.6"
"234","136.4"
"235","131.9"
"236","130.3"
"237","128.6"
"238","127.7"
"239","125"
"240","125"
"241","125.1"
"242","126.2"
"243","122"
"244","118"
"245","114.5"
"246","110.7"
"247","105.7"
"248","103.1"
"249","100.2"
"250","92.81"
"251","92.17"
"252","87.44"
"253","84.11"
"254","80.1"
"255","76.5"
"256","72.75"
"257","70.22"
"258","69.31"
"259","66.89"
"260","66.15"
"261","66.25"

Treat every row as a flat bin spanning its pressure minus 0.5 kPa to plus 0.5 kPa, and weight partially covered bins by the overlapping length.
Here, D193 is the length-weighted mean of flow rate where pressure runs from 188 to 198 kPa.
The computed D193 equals 104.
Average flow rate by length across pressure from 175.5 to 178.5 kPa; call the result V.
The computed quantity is 133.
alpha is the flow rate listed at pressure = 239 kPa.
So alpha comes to 125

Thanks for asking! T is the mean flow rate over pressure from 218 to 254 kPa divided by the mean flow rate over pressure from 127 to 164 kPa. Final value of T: 1.11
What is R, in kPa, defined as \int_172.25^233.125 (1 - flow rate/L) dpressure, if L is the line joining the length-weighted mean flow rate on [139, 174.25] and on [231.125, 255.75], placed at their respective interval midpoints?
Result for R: -4.7 kPa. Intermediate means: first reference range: 108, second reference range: 113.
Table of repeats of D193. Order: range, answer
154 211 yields 112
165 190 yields 124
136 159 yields 103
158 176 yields 119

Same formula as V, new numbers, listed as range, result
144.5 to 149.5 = 97.4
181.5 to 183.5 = 124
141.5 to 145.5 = 110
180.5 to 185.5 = 123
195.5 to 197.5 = 97.3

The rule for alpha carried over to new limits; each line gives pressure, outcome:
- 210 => 115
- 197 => 96.6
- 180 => 127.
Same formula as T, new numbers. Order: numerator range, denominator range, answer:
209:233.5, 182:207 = 1.22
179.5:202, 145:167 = 1.09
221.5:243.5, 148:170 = 1.28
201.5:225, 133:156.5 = 1.11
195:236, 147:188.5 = 1.06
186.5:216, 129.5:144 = 0.87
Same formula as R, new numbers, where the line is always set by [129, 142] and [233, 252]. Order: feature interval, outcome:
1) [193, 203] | 1.8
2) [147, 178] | 3.2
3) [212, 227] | -1.3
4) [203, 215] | 0.8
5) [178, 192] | 0.3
